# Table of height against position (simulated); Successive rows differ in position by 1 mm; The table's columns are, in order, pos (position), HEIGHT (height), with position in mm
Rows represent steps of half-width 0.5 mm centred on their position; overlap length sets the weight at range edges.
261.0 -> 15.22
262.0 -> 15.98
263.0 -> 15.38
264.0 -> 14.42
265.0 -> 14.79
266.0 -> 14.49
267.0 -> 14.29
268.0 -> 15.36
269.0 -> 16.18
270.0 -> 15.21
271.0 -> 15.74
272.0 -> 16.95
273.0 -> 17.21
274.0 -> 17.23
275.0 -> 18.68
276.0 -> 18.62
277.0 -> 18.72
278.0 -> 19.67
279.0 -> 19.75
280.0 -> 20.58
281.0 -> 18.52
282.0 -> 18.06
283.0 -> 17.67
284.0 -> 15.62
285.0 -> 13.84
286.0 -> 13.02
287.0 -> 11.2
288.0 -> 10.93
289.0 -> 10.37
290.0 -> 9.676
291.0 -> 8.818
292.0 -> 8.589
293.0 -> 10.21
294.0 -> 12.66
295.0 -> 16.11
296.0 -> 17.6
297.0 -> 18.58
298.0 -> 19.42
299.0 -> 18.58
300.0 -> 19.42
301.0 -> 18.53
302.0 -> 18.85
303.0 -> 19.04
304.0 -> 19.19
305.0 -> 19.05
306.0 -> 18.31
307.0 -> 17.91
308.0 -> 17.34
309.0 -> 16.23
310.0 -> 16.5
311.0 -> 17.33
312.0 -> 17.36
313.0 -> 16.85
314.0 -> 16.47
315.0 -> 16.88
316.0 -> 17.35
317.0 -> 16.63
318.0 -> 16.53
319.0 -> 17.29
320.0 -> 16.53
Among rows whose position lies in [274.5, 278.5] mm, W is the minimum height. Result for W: 18.62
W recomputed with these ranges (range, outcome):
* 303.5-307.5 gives 17.91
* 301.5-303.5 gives 18.85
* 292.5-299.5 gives 10.21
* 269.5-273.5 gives 15.21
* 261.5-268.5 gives 14.29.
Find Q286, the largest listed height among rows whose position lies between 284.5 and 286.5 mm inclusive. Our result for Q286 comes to 13.84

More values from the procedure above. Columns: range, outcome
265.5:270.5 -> 16.18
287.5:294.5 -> 12.66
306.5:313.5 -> 17.91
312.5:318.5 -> 17.35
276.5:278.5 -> 19.67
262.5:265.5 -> 15.38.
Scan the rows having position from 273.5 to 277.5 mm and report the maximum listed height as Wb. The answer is 18.72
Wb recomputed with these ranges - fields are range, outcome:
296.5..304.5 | 19.42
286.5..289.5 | 11.2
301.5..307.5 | 19.19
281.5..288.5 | 18.06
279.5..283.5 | 20.58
